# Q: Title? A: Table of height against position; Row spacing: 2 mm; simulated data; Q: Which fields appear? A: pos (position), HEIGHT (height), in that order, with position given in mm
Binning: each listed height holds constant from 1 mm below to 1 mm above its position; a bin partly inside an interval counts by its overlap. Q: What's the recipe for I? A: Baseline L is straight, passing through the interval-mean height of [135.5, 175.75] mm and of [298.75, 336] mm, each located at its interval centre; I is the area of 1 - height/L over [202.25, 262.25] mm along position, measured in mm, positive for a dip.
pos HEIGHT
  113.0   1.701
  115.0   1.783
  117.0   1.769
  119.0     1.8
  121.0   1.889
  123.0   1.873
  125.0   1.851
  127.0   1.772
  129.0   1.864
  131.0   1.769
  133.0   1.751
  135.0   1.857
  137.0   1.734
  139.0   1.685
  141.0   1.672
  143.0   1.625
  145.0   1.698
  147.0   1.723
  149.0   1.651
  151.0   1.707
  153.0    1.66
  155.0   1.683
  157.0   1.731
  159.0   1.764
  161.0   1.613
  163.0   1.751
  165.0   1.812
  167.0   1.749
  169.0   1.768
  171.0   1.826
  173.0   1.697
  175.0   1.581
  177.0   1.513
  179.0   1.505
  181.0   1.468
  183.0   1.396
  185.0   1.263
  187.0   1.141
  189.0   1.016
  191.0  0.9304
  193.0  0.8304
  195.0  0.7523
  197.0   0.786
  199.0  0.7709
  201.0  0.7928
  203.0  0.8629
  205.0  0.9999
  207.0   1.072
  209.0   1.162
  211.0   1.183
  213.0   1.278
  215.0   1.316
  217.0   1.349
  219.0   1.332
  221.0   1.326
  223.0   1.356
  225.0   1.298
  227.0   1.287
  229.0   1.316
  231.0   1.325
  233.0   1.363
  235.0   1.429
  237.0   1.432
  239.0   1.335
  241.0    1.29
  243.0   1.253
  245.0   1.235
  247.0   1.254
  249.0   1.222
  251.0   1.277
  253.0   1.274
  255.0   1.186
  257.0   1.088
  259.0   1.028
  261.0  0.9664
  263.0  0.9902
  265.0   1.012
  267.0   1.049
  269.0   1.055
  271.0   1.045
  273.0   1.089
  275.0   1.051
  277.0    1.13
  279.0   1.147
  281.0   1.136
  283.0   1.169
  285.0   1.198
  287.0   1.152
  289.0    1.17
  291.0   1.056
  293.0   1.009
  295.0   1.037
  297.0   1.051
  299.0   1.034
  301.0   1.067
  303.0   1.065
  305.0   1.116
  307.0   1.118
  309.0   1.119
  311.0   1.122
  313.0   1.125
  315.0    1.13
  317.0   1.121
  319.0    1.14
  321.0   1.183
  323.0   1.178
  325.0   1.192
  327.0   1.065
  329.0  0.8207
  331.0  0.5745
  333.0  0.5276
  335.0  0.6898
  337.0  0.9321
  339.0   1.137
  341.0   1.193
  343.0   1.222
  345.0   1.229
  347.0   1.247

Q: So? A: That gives 6.2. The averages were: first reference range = 1.71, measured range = 1.24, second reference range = 1.02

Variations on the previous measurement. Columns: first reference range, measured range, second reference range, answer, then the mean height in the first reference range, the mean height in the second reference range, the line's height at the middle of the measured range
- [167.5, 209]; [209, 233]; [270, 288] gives -2.6 mm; 1.2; 1.12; 1.18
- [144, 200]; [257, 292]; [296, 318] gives 2.9 mm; 1.46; 1.1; 1.18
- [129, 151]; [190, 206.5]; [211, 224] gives 6.6 mm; 1.72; 1.32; 1.42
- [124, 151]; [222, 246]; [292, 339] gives 0.4 mm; 1.74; 1.02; 1.35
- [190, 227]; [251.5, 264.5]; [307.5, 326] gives 0.2 mm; 1.08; 1.14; 1.11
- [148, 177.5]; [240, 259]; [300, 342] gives 1.6 mm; 1.7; 1.03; 1.33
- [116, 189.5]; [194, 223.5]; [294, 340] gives 7.3 mm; 1.67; 1.02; 1.45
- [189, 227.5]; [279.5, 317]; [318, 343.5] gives -3.5 mm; 1.08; 0.984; 1.01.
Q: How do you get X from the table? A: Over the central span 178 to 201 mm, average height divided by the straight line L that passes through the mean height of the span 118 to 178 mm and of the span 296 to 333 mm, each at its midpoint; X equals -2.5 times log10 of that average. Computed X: 0.422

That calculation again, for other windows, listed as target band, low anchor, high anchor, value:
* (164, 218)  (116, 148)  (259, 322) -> 0.21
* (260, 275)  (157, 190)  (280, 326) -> 0.20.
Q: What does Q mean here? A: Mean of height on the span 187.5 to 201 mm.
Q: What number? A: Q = 0.854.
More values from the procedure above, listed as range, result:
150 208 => 1.36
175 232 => 1.17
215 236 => 1.34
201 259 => 1.24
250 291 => 1.11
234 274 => 1.18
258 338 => 1.05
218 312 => 1.17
